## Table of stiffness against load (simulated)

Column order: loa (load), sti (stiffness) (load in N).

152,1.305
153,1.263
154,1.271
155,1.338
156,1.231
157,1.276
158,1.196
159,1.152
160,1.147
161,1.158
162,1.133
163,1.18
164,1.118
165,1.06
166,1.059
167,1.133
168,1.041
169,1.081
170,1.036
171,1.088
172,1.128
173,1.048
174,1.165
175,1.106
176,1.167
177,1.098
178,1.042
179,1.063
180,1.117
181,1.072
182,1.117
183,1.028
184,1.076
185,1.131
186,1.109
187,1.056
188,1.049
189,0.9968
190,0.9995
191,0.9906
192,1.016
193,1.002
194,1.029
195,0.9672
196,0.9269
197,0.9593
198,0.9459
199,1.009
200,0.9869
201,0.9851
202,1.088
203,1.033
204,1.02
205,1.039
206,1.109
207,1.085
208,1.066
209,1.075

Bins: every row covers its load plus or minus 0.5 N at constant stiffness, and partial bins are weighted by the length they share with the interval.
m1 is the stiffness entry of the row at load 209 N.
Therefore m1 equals 1.075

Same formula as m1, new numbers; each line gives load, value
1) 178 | 1.042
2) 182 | 1.117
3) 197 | 0.9593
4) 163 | 1.18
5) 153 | 1.263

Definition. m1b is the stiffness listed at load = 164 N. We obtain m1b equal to 1.118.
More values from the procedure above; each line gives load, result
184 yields 1.076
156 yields 1.231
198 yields 0.9459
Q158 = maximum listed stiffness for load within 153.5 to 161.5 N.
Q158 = 1.338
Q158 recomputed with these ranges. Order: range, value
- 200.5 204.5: 1.088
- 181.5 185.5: 1.131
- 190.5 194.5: 1.029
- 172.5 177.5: 1.167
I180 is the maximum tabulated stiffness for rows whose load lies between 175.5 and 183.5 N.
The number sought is 1.167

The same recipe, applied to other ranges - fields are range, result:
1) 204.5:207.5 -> 1.109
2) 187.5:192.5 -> 1.049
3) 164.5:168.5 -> 1.133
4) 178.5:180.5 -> 1.117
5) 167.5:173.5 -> 1.128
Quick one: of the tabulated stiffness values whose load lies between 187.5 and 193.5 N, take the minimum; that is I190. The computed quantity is 0.9906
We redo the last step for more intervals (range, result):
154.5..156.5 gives 1.231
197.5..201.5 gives 0.9459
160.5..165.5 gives 1.06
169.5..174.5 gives 1.036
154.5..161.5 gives 1.147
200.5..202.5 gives 0.9851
